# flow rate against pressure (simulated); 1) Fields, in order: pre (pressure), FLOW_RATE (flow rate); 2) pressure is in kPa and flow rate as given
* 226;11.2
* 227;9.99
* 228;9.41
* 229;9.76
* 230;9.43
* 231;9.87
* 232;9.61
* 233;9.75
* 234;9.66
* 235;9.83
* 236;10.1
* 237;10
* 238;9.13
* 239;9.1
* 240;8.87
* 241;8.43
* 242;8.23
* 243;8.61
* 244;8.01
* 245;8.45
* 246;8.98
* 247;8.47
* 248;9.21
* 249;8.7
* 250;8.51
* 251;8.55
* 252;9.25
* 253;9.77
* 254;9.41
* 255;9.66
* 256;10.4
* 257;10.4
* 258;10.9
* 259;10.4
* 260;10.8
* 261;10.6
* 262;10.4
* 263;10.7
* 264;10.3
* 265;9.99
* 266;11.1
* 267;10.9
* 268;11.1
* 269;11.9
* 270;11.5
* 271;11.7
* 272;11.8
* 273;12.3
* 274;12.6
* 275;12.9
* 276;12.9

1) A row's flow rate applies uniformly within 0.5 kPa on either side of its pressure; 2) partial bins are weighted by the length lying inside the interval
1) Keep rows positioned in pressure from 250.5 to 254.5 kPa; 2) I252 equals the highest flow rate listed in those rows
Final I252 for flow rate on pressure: 9.77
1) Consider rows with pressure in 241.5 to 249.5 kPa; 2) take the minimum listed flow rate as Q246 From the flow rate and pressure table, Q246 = 8.01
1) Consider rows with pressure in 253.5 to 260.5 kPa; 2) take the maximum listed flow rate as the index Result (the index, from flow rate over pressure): 10.9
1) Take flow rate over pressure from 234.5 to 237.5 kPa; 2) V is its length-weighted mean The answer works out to 9.98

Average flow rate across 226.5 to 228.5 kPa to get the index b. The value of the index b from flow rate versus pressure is 9.7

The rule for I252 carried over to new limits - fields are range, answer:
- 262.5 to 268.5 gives 11.1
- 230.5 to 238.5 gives 10.1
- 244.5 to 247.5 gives 8.98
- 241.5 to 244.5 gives 8.61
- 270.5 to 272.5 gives 11.8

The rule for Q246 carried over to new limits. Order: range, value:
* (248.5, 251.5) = 8.51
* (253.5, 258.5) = 9.41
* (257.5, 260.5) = 10.4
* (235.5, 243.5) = 8.23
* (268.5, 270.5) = 11.5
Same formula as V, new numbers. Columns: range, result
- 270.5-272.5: 11.8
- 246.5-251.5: 8.69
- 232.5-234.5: 9.71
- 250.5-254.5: 9.25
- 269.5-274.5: 12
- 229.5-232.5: 9.64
